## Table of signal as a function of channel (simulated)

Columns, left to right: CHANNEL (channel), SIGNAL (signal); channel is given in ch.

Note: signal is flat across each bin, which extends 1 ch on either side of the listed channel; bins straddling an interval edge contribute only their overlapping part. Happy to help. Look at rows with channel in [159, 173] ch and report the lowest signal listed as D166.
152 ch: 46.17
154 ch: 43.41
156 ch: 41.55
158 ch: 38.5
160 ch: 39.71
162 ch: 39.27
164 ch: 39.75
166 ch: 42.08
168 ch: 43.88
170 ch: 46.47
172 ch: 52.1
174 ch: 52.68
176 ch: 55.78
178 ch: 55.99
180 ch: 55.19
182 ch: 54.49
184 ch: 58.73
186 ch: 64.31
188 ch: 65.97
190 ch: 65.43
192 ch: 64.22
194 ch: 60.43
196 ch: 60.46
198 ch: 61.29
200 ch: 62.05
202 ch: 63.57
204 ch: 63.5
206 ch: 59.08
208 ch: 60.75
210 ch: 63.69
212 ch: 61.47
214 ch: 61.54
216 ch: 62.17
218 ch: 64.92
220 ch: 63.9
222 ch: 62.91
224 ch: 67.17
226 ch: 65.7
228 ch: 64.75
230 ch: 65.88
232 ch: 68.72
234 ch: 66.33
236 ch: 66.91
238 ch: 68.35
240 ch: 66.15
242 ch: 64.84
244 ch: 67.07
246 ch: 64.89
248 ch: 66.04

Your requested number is 39.27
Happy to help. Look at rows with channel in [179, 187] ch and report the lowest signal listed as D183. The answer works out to 54.49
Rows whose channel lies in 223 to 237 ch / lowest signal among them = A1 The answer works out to 64.75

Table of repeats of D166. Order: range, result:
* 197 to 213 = 59.08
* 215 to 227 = 62.17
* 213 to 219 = 61.54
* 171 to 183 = 52.1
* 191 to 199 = 60.43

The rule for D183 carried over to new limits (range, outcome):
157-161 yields 38.5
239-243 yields 64.84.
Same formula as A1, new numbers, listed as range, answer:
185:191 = 64.31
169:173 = 46.47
